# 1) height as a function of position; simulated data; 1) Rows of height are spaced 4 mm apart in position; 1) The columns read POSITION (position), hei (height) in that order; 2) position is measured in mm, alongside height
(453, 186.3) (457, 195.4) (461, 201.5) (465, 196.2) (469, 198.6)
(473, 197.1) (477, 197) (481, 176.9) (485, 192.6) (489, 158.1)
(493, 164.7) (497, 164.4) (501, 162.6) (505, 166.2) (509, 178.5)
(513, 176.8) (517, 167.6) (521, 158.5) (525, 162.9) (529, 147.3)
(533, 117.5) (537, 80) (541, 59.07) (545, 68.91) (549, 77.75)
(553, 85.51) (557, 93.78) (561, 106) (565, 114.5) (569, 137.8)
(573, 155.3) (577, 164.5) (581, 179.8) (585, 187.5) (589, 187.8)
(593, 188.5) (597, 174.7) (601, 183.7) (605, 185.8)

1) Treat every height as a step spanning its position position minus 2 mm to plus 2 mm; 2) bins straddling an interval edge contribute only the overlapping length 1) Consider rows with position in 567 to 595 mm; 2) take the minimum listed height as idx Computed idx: 137.8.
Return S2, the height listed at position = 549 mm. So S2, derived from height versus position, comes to 77.75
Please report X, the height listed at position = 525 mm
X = 162.9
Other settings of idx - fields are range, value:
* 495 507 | 162.6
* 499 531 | 147.3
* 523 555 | 59.07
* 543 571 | 68.91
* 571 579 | 155.3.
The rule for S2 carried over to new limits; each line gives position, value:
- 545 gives 68.91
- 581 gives 179.8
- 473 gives 197.1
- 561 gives 106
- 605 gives 185.8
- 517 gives 167.6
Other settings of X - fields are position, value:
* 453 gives 186.3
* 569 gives 137.8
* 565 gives 114.5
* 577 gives 164.5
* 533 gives 117.5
